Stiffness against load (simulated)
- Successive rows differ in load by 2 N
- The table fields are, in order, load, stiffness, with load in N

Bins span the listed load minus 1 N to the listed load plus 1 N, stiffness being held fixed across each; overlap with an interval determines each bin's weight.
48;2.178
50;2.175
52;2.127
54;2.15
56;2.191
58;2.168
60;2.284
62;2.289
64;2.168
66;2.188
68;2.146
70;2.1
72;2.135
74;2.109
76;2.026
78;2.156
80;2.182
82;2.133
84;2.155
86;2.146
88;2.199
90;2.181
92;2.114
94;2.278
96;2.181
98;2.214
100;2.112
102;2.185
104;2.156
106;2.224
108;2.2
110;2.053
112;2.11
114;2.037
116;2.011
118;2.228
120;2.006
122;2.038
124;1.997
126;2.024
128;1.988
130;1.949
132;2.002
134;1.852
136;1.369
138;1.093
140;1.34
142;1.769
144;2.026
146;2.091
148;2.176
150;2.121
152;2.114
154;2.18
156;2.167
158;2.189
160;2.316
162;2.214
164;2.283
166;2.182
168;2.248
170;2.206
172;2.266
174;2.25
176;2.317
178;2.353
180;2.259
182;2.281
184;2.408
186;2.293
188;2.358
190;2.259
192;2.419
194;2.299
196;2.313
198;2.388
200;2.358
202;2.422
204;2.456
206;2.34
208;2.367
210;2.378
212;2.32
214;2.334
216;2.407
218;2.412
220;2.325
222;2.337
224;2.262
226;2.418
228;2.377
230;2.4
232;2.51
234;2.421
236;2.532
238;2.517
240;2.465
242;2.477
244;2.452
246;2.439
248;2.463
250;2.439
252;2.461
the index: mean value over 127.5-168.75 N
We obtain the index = 1.98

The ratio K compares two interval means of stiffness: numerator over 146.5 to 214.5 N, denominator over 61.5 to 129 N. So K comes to 1.07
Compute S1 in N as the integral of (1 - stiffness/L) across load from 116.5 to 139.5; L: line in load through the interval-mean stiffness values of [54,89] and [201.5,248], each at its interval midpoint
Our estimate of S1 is 4.01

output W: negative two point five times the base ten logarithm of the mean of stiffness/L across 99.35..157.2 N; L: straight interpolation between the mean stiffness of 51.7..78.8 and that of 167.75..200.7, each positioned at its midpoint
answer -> 0.13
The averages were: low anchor 2.16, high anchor 2.31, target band 1.99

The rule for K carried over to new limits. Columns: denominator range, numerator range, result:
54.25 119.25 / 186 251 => 1.11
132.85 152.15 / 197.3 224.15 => 1.33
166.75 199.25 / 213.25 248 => 1.05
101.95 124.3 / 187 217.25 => 1.12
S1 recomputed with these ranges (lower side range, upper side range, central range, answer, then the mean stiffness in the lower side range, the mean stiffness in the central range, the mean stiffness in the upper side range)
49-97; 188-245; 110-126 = 1.3 N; 2.17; 2.06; 2.39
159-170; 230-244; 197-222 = 0.2 N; 2.24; 2.37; 2.48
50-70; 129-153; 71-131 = -3.5 N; 2.18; 2.12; 1.83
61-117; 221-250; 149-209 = 1.0 N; 2.15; 2.29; 2.43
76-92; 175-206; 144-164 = 0.9 N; 2.15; 2.17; 2.35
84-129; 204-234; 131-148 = 3.7 N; 2.12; 1.72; 2.38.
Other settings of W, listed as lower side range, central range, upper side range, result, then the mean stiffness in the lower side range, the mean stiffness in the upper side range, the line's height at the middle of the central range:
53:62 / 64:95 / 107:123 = 0.01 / 2.21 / 2.09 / 2.16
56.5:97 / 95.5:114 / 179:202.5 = 0.03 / 2.17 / 2.34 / 2.21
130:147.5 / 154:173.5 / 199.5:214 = -0.14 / 1.72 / 2.37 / 1.96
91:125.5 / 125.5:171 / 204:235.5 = 0.11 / 2.12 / 2.38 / 2.22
